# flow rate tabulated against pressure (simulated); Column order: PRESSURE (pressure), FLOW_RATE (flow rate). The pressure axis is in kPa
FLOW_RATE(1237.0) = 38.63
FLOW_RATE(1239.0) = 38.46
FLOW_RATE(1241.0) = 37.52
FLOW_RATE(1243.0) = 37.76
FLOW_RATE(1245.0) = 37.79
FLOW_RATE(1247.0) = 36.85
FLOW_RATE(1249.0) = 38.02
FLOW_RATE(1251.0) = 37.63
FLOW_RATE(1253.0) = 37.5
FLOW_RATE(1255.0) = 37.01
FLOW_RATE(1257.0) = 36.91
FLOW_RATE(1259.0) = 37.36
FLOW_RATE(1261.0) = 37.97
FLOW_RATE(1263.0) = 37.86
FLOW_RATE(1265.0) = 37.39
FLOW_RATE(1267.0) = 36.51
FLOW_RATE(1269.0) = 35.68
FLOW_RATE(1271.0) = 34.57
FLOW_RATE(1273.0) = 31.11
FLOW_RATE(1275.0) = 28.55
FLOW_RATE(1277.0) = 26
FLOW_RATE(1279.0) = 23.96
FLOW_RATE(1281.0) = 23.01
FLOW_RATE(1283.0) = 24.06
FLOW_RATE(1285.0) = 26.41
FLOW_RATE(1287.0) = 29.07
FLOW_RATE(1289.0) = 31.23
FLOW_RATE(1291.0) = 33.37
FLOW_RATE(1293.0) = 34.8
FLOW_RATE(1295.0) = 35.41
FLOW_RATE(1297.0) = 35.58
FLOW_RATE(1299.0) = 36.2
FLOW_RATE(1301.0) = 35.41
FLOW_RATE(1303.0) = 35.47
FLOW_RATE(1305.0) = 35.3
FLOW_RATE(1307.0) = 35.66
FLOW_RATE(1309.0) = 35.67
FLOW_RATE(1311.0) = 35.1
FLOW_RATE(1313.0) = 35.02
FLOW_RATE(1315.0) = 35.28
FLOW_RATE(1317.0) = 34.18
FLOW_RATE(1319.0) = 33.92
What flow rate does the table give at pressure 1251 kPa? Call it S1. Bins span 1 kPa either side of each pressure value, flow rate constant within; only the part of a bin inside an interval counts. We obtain 37.63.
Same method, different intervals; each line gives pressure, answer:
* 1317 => 34.18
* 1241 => 37.52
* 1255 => 37.01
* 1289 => 31.23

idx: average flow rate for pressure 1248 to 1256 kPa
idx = 37.5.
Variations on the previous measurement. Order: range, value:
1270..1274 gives 32.8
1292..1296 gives 35.1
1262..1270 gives 36.9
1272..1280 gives 27.4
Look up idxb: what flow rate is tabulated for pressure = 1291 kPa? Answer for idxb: 33.37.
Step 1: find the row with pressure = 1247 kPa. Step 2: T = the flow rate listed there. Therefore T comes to 36.85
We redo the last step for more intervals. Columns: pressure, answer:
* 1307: 35.66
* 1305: 35.3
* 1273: 31.11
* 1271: 34.57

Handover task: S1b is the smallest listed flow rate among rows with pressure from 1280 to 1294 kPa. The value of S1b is 23.01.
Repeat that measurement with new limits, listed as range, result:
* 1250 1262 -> 36.91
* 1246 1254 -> 36.85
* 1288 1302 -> 31.23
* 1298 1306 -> 35.3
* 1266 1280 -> 23.96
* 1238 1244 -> 37.52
